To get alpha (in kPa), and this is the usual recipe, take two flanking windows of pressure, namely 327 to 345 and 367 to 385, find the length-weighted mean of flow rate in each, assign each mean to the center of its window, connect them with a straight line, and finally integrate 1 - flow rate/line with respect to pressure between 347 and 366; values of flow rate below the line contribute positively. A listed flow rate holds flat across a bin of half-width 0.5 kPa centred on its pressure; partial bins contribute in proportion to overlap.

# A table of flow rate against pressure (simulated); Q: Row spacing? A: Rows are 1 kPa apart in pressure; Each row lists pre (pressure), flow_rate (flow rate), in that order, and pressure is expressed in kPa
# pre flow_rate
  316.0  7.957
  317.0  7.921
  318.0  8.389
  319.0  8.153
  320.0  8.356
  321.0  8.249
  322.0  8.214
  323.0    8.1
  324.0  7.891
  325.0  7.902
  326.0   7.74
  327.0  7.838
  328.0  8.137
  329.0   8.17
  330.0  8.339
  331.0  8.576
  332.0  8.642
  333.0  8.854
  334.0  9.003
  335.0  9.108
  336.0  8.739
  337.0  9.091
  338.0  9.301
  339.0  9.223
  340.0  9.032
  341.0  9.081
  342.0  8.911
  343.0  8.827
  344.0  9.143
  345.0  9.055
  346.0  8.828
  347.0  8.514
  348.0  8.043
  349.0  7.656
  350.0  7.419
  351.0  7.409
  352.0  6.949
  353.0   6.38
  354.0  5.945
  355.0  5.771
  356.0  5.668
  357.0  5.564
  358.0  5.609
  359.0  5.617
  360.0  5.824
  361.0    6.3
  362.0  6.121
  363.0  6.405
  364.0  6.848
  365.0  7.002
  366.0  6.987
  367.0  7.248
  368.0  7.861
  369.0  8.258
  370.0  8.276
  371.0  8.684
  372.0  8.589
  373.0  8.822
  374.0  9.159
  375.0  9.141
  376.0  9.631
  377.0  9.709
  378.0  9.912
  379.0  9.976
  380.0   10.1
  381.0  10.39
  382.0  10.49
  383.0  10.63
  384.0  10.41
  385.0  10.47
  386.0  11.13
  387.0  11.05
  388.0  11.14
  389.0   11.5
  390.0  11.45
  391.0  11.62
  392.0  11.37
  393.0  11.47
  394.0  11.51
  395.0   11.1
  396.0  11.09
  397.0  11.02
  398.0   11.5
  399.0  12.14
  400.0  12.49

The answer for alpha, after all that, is 5.3 kPa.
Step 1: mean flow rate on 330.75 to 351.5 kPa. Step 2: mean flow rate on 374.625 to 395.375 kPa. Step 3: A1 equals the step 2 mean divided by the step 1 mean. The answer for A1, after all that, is 1.23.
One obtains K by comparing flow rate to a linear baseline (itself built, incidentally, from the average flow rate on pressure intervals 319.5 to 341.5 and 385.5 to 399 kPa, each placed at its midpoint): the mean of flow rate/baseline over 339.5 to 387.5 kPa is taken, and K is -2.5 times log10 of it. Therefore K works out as 0.217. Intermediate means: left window 8.53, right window 11.3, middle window 8.23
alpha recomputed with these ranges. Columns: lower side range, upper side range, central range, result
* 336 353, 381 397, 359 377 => 4.0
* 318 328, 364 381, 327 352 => -0.9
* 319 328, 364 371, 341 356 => 0.1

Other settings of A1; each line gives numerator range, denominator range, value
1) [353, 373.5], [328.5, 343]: 0.77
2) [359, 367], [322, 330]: 0.81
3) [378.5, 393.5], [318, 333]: 1.33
